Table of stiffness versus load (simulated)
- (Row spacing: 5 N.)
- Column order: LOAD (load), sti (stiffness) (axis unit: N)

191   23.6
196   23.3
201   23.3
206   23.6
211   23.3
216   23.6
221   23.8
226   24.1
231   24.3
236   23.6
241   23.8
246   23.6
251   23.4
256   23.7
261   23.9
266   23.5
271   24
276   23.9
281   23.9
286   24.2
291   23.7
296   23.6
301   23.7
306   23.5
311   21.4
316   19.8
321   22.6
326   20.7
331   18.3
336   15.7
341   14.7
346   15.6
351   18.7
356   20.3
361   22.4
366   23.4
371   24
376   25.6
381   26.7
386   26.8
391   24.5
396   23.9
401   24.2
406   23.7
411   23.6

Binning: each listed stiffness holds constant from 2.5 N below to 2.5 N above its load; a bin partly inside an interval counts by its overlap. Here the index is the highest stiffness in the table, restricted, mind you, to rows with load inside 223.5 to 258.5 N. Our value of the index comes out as 24.3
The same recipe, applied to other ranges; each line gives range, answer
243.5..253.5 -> 23.6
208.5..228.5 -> 24.1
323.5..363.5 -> 22.4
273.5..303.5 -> 24.2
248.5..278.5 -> 24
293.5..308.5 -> 23.7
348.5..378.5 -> 25.6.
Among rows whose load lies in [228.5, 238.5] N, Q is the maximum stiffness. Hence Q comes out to 24.3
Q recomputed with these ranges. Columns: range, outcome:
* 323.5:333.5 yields 20.7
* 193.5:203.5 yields 23.3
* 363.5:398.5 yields 26.8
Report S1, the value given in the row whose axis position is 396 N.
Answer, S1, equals 23.9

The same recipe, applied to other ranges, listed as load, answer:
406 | 23.7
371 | 24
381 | 26.7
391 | 24.5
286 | 24.2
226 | 24.1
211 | 23.3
